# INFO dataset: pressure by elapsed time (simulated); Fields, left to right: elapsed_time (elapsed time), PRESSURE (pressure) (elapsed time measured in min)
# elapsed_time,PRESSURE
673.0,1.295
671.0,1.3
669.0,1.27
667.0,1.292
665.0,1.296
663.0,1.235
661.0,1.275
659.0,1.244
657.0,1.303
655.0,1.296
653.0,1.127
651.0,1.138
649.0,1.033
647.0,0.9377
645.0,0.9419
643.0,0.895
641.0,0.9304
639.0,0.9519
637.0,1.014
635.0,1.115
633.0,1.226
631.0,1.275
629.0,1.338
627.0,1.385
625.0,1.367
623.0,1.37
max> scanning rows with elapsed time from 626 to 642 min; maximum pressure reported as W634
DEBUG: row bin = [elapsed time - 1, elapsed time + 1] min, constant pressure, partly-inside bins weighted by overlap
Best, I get 1.385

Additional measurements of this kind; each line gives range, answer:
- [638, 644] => 0.9519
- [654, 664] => 1.303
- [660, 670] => 1.296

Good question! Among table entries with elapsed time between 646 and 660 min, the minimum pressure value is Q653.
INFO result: 0.9377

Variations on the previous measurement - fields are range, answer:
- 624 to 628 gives 1.367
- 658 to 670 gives 1.235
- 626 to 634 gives 1.226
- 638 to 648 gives 0.895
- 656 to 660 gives 1.244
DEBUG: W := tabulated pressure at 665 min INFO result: 1.296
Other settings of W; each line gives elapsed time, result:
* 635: 1.115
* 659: 1.244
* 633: 1.226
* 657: 1.303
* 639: 0.9519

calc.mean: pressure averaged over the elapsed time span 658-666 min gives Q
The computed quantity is 1.26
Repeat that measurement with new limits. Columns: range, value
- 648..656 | 1.15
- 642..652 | 0.989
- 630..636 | 1.21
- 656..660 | 1.27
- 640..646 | 0.922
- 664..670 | 1.29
